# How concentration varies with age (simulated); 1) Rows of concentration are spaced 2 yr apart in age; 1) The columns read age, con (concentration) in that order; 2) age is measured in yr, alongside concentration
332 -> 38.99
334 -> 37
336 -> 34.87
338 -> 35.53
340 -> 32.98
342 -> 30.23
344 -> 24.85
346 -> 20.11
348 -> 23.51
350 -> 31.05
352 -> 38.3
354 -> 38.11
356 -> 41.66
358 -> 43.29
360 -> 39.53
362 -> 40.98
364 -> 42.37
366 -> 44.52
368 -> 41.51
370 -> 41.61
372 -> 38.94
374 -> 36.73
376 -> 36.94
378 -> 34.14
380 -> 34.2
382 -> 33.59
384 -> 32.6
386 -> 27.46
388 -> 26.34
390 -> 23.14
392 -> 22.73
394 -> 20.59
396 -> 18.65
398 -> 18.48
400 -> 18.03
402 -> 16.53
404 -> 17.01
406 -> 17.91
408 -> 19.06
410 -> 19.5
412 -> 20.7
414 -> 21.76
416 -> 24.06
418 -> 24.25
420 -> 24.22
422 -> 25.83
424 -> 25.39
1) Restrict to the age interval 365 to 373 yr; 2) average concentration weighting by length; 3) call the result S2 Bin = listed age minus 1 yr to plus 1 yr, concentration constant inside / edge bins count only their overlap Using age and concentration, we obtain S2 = 41.6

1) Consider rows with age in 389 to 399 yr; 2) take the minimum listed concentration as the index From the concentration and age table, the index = 18.48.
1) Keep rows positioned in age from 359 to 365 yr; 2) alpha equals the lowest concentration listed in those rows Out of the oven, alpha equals 39.53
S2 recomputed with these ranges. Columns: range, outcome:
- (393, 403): 18.5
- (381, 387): 31.2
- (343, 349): 22.8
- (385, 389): 26.9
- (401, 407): 17.2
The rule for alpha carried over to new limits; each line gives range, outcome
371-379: 34.14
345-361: 20.11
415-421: 24.06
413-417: 21.76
